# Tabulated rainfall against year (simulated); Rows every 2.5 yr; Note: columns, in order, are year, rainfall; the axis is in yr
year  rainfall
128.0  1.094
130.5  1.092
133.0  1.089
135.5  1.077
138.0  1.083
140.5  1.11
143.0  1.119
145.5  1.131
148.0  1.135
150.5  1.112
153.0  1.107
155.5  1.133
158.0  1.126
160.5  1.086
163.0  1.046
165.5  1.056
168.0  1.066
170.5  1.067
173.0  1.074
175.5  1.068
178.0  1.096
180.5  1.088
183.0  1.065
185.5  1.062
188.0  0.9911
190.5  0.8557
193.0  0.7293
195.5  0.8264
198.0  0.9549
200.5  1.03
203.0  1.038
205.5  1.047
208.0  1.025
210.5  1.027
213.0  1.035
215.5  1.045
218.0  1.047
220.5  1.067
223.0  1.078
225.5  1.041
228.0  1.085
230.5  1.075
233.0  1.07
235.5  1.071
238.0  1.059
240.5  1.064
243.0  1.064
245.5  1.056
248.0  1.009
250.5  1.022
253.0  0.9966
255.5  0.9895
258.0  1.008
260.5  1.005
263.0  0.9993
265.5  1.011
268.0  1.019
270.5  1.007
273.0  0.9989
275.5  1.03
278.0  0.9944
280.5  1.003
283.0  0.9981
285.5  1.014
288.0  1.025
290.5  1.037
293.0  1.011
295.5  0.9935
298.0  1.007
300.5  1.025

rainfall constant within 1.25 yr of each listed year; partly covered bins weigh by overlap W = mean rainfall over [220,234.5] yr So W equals 1.07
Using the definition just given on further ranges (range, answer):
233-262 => 1.03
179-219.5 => 0.993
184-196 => 0.901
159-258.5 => 1.03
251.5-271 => 1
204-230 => 1.05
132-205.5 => 1.05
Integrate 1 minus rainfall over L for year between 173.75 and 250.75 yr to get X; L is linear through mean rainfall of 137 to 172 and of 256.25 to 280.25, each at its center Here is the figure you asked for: 1.88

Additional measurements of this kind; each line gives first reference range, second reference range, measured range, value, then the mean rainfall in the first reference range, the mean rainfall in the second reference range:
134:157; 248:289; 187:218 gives 2.71 yr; 1.11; 1.01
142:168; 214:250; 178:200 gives 2.55 yr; 1.1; 1.06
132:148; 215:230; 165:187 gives 0.30 yr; 1.1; 1.06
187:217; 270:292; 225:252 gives -1.85 yr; 0.967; 1.01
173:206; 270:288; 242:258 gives -0.30 yr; 0.99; 1.01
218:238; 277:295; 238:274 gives 0.73 yr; 1.07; 1.01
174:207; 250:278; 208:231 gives -1.31 yr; 0.989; 1.01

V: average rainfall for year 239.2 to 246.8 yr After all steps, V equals 1.06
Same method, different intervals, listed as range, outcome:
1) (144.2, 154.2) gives 1.12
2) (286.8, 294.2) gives 1.02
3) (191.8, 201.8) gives 0.887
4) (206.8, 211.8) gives 1.03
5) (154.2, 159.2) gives 1.13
